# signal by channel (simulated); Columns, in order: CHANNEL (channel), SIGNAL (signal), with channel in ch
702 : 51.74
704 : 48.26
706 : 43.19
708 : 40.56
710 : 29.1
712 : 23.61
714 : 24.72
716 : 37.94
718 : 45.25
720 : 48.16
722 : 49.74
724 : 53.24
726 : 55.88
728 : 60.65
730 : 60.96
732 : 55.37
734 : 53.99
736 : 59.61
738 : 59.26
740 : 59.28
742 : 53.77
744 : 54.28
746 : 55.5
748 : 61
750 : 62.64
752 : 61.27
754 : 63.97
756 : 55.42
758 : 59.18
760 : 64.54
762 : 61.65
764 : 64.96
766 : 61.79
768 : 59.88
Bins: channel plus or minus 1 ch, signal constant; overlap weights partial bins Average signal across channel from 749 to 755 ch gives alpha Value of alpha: 62.6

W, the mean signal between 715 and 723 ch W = 45.3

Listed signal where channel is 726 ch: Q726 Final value 55.88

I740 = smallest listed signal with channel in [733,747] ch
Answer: 53.77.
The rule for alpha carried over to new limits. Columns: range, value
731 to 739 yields 57.1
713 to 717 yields 31.3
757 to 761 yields 61.9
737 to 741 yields 59.3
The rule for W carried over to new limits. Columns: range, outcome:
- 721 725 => 51.5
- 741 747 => 54.5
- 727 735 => 57.7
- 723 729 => 56.6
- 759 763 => 63.1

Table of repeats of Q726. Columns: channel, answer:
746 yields 55.5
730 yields 60.96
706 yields 43.19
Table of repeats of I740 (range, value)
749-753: 61.27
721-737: 49.74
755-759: 55.42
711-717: 23.61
